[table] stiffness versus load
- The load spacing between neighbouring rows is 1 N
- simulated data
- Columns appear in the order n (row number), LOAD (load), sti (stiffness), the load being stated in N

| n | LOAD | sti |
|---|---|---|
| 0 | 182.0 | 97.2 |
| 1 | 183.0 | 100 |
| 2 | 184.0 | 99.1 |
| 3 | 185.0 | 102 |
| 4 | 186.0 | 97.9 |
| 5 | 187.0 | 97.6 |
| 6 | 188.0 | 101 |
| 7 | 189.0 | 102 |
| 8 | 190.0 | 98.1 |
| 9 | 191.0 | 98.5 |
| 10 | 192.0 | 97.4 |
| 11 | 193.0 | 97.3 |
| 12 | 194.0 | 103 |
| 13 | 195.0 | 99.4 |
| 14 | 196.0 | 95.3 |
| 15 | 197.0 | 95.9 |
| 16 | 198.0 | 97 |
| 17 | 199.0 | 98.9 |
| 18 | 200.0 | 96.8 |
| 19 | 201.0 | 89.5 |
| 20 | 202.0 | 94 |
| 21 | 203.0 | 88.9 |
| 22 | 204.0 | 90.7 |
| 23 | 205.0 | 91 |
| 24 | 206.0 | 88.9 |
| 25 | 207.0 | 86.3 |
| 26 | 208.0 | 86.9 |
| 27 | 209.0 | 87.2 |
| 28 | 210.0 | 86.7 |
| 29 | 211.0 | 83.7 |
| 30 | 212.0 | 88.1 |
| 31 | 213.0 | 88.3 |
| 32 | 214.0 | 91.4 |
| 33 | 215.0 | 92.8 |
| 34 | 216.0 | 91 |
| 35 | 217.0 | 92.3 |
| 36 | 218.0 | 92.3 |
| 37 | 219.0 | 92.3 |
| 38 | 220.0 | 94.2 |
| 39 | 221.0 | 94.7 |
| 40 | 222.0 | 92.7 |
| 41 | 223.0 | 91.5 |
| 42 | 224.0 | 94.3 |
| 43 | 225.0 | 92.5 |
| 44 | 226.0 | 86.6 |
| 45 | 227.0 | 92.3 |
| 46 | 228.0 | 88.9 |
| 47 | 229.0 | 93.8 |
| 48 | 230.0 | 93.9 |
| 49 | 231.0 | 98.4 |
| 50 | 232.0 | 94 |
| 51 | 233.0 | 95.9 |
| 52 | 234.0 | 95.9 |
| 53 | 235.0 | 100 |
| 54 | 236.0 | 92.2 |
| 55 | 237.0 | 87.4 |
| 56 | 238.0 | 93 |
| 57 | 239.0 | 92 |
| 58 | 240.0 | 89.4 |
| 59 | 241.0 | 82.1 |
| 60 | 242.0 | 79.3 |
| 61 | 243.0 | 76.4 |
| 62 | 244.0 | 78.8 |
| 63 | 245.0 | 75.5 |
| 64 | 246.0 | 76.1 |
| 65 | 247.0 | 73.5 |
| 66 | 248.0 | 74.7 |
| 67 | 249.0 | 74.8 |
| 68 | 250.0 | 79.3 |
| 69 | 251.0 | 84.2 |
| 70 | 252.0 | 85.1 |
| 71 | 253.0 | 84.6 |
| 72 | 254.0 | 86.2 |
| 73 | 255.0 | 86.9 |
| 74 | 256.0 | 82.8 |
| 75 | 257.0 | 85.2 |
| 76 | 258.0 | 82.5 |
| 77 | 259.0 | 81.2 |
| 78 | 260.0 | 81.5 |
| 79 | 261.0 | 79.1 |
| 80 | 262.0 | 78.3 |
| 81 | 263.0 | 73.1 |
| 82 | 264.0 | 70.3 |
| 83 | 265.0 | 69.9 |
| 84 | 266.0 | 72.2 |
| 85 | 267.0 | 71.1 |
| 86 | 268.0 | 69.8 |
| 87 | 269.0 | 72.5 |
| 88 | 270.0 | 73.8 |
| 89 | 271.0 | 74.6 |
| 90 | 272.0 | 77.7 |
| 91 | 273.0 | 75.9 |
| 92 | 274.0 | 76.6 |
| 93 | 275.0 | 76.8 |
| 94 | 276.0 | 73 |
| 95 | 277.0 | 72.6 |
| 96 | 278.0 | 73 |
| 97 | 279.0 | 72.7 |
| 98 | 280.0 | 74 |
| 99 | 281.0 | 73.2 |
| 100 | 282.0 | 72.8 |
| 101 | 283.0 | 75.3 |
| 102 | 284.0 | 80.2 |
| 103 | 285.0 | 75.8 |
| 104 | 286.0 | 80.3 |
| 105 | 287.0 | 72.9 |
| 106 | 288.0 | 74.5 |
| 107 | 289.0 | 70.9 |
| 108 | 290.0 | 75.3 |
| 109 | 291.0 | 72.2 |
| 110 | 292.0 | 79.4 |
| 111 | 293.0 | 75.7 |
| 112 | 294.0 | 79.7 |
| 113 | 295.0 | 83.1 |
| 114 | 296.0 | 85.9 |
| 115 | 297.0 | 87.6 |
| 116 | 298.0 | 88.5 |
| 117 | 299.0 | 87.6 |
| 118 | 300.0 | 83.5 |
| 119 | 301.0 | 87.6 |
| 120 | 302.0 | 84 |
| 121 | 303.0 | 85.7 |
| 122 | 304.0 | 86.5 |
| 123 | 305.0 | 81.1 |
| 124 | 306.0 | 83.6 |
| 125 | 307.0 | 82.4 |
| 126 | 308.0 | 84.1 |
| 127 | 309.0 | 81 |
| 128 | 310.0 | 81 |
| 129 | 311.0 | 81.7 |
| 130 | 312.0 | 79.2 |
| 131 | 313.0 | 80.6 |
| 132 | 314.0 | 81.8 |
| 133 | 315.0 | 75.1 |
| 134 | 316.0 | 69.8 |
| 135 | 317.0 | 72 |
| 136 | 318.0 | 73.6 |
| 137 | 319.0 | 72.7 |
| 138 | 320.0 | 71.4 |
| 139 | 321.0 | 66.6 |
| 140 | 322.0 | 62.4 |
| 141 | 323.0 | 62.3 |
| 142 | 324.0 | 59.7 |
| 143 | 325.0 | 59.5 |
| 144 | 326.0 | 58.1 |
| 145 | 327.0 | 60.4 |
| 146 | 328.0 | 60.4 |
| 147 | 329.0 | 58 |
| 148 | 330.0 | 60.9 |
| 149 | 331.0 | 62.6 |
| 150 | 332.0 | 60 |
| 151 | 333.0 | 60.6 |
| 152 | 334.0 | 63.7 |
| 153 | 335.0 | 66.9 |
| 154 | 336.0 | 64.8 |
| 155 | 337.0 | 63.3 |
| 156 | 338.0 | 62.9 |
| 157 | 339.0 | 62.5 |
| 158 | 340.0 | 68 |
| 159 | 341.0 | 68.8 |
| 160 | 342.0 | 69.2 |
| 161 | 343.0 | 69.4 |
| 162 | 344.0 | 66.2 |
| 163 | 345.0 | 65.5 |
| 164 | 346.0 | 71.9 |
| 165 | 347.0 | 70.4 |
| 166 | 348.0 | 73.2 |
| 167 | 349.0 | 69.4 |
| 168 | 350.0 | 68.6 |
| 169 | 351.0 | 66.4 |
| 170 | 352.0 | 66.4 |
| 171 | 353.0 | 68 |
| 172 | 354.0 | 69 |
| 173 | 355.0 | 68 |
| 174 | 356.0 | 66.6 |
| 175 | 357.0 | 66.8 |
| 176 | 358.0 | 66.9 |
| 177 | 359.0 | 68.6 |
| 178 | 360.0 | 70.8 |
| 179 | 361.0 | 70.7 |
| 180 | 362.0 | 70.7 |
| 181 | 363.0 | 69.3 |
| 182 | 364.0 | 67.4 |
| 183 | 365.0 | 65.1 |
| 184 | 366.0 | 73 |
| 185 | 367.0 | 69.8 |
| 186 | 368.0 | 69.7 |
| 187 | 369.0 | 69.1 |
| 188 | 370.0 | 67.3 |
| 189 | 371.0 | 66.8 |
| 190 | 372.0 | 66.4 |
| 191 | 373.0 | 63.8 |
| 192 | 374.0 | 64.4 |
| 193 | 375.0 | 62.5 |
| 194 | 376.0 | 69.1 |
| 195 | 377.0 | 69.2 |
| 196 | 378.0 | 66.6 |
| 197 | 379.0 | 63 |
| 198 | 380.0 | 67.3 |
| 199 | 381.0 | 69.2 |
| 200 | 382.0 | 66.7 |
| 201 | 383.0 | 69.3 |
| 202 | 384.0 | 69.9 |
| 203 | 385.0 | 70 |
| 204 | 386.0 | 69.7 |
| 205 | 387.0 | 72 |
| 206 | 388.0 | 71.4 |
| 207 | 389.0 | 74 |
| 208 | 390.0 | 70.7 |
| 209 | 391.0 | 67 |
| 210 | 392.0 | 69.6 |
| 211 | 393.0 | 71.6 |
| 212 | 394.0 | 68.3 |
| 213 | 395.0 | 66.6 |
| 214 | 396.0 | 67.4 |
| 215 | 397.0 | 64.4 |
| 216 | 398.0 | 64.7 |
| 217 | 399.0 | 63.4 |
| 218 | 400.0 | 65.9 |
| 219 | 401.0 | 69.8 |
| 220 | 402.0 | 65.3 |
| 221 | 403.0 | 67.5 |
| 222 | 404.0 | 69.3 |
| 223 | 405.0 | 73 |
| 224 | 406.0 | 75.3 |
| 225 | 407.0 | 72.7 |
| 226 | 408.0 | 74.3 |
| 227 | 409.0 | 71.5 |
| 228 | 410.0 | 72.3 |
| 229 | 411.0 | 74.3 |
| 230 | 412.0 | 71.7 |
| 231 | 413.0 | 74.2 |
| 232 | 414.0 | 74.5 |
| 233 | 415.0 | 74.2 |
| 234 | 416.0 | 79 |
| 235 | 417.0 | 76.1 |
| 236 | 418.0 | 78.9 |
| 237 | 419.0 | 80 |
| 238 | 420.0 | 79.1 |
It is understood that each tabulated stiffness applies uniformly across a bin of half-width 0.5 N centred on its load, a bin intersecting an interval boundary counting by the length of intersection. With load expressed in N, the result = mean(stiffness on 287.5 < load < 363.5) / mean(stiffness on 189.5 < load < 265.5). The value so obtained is 0.8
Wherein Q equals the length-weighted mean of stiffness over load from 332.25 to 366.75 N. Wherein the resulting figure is 67.6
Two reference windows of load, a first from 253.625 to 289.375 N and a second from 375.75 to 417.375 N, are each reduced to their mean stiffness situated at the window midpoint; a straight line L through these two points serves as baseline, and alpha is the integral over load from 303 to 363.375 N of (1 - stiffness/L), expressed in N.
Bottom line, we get 3.0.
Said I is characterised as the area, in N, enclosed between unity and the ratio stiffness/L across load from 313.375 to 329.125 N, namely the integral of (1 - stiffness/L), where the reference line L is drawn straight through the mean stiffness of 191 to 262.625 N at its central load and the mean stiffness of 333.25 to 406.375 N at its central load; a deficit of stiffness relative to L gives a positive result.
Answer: 1.75 N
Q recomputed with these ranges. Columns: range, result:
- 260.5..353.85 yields 72.9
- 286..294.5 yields 75.4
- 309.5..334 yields 67.8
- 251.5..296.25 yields 76.8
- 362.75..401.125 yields 68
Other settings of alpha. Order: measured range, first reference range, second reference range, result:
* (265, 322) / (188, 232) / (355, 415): 2.88 N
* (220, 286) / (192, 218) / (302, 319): 3.57 N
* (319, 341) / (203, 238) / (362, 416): 4.00 N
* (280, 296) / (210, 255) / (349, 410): 0.86 N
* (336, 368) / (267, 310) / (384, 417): 2.51 N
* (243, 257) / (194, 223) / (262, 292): 0.14 N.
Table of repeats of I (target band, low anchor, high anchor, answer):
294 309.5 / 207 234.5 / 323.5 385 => -1.7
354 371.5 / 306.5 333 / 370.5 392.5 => 0.0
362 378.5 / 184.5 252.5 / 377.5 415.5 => 1.2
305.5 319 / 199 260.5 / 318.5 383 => -1.0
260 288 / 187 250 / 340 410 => 2.8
